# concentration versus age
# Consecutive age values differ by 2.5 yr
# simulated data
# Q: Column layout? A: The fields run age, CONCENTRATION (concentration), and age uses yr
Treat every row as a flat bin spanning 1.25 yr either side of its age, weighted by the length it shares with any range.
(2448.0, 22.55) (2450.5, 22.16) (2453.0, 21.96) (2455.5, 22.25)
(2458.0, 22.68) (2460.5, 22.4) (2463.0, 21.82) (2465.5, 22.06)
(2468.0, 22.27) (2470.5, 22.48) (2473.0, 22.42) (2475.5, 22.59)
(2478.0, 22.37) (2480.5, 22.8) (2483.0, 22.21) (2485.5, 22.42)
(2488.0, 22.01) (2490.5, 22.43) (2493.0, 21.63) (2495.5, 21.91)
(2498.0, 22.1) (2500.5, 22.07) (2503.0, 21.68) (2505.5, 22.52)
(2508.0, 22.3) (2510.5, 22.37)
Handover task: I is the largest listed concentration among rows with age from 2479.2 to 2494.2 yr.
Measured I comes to 22.8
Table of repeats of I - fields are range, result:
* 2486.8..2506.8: 22.52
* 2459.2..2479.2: 22.59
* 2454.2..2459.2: 22.68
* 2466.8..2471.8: 22.48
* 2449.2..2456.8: 22.25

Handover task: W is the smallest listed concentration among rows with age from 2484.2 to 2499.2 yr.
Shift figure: 21.63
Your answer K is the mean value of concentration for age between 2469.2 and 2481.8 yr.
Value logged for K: 22.5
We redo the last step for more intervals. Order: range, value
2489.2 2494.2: 22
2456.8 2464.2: 22.3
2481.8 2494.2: 22.1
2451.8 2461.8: 22.3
